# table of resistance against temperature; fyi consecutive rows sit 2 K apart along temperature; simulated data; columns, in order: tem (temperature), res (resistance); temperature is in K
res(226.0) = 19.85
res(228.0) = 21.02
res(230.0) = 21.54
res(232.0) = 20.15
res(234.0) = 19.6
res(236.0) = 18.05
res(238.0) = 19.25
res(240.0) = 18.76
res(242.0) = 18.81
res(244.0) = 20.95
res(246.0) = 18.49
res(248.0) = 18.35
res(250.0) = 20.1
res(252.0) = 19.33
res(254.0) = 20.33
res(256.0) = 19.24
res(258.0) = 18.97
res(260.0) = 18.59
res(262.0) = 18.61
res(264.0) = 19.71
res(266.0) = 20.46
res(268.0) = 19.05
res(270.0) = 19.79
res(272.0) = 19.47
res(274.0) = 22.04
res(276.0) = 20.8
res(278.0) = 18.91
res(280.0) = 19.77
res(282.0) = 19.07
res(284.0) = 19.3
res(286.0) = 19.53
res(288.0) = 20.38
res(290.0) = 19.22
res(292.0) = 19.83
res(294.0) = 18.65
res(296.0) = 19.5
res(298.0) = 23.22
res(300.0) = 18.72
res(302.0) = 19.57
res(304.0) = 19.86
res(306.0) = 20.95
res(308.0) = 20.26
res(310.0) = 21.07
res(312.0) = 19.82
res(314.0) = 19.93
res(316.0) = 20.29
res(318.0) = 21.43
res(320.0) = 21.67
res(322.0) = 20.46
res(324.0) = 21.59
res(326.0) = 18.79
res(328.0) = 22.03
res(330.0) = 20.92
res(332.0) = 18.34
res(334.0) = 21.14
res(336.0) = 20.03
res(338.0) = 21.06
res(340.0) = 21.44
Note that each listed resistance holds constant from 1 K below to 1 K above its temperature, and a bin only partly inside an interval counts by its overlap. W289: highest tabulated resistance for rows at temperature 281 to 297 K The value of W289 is 20.38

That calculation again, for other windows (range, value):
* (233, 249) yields 20.95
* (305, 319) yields 21.43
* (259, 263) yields 18.61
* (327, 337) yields 22.03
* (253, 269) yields 20.46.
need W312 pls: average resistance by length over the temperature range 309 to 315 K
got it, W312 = 20.3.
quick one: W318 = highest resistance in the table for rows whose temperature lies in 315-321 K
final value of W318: 21.67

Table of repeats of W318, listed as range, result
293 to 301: 23.22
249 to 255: 20.33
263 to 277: 22.04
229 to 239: 21.54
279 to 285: 19.77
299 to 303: 19.57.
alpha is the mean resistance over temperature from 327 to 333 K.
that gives 20.4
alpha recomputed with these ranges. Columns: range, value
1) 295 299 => 21.4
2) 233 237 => 18.8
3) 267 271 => 19.4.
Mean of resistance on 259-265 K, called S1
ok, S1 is 19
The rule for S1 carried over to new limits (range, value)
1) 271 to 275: 20.8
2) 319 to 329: 20.9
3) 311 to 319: 20.4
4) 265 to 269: 19.8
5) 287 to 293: 19.8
